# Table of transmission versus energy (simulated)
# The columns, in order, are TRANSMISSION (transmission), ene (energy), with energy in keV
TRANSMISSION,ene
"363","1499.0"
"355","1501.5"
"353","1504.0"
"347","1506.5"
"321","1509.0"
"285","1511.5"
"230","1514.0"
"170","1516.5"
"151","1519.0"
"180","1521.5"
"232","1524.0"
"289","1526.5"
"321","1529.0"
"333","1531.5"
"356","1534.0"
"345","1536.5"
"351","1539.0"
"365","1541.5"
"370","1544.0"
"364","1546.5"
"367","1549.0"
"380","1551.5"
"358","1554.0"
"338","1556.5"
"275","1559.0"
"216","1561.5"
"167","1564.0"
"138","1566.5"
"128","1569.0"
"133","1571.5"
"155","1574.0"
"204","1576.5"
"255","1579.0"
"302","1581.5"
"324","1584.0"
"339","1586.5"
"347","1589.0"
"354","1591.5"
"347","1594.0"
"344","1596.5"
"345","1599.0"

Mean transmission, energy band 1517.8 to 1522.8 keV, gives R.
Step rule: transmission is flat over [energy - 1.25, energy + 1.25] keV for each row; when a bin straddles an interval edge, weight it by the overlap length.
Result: 166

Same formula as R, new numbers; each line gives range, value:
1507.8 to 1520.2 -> 231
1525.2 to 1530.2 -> 304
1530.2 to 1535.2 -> 344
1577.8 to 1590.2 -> 313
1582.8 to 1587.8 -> 332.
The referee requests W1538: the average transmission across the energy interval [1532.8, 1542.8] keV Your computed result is 354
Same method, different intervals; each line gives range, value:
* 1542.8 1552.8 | 370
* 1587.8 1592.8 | 350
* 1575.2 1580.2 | 229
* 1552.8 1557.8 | 347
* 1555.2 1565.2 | 250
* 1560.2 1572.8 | 157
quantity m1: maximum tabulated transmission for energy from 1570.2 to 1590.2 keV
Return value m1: 347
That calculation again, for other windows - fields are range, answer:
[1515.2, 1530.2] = 321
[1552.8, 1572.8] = 358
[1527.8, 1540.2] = 356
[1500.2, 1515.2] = 355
